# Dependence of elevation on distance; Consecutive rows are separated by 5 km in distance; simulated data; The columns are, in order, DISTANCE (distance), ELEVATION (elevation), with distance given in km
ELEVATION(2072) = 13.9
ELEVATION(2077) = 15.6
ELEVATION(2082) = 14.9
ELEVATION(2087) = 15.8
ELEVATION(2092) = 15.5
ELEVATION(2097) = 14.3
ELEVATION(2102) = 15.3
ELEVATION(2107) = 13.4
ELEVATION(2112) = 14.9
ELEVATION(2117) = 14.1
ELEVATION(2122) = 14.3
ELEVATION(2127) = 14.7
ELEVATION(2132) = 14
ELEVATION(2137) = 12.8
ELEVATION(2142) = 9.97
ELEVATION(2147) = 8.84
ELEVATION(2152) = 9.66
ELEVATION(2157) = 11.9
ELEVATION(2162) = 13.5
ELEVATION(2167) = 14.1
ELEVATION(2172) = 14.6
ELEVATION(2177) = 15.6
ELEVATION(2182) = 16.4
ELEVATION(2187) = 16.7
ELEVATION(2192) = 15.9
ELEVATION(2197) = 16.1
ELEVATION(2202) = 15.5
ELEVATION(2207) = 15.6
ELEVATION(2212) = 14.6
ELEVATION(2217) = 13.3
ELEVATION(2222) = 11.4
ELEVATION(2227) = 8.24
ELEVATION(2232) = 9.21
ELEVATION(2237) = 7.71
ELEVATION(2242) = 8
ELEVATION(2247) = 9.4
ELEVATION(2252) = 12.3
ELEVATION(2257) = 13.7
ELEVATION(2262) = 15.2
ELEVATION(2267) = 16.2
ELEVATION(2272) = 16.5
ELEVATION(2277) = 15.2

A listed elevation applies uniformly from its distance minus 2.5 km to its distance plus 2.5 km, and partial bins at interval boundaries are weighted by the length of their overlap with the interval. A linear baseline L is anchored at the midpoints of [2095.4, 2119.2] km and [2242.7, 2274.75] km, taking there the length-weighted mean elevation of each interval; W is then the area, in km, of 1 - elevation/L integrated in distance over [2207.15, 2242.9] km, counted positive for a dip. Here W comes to 7.7 km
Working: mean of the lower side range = 14.4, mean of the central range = 10.8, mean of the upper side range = 13.6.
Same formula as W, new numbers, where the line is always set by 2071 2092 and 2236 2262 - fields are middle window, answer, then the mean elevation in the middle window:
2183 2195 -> -3.8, 16.3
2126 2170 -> 4.4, 12.1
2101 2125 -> 0.0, 14.3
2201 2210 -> -2.7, 15.5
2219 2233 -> 2.0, 9.79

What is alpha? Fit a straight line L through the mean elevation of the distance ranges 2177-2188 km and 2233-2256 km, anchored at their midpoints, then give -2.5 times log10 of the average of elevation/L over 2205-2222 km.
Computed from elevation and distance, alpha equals -0.08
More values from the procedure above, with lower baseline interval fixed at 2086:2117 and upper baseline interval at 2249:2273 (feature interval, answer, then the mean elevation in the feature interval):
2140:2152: 0.48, 9.43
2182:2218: -0.07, 15.5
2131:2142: 0.17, 12.5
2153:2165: 0.19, 12.4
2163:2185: -0.03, 15.1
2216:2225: 0.22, 12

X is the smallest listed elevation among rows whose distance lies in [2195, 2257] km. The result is 7.71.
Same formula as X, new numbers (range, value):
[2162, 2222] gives 11.4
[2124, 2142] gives 9.97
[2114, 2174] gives 8.84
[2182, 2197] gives 15.9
